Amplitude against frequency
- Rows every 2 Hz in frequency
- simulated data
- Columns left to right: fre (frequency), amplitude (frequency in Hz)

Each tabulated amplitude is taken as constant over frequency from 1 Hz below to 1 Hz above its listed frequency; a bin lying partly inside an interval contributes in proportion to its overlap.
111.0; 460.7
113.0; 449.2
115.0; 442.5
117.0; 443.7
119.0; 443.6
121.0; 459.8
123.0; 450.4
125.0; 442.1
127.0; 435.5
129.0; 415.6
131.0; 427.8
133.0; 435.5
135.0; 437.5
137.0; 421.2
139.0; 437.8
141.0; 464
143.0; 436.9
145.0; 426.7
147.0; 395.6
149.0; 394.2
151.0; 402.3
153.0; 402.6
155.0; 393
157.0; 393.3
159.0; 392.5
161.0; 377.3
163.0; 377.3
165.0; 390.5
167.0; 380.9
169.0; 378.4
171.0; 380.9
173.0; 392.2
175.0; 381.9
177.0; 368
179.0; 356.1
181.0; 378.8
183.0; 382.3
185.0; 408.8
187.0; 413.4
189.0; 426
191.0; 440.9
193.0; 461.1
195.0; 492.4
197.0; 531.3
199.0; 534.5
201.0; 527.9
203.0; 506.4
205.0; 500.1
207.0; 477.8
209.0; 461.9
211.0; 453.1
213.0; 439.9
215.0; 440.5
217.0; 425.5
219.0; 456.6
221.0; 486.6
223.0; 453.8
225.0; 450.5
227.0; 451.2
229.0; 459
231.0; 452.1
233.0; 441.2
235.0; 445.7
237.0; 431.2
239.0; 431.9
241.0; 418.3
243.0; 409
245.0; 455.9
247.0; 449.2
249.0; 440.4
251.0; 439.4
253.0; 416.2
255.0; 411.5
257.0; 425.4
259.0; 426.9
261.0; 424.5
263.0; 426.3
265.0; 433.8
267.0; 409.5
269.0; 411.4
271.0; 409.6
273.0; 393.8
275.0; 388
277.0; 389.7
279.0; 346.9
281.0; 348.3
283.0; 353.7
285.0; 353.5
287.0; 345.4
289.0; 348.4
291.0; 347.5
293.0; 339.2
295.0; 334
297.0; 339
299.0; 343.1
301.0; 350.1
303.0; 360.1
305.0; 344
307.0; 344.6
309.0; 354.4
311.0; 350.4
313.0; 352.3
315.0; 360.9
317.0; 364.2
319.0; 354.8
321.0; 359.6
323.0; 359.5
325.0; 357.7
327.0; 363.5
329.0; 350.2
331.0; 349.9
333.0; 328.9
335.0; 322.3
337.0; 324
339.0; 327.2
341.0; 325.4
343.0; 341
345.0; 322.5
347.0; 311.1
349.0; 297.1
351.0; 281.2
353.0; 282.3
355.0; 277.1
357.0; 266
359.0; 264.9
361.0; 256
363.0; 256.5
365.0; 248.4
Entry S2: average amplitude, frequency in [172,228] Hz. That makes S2 446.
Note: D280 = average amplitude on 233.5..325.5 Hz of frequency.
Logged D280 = 385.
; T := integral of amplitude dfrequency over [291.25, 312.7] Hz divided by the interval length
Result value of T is 346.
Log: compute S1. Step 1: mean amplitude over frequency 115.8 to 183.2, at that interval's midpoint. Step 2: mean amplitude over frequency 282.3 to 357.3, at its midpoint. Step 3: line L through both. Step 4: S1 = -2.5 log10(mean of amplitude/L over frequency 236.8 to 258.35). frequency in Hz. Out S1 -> -0.17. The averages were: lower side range 409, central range 430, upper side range 337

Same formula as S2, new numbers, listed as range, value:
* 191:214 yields 488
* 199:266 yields 449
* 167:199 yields 416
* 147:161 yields 395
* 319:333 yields 355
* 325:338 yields 341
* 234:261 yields 431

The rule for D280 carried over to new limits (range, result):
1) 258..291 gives 387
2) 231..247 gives 435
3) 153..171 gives 386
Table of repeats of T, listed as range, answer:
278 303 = 346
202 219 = 463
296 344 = 347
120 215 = 427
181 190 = 404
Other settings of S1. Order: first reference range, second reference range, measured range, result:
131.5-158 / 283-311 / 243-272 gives -0.168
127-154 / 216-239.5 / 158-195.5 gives 0.095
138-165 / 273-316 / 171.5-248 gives -0.157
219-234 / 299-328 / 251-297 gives 0.044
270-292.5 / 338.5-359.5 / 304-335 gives -0.076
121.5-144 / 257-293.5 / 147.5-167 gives 0.099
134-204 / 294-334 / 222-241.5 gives -0.141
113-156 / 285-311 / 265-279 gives -0.113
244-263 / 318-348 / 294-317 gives 0.067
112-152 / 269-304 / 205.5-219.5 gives -0.147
